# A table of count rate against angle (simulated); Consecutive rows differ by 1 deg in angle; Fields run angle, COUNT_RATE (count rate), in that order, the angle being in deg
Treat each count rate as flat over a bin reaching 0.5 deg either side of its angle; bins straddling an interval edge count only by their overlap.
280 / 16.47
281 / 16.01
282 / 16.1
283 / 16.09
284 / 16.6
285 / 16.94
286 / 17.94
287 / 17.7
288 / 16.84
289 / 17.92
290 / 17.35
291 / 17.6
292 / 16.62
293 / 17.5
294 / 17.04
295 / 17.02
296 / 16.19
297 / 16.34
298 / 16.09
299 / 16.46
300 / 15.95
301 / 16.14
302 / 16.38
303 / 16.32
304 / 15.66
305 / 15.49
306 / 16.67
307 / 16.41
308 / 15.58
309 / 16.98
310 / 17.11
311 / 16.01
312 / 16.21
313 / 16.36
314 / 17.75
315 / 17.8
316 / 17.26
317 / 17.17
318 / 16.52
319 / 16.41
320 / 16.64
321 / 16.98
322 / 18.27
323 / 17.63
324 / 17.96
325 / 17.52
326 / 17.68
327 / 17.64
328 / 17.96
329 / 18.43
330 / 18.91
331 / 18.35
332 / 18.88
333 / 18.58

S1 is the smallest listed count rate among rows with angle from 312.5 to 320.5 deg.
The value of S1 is 16.36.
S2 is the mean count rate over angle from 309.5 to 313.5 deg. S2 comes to 16.4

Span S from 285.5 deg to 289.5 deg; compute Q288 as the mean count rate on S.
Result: 17.6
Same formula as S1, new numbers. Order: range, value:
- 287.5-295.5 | 16.62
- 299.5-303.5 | 15.95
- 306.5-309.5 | 15.58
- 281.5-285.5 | 16.09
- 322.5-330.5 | 17.52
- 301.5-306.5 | 15.49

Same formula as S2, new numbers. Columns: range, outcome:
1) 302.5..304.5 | 16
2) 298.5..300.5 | 16.2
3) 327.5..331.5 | 18.4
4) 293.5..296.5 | 16.8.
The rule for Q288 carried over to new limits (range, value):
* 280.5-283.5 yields 16.1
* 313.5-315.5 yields 17.8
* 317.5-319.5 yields 16.5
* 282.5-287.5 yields 17.1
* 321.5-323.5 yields 17.9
